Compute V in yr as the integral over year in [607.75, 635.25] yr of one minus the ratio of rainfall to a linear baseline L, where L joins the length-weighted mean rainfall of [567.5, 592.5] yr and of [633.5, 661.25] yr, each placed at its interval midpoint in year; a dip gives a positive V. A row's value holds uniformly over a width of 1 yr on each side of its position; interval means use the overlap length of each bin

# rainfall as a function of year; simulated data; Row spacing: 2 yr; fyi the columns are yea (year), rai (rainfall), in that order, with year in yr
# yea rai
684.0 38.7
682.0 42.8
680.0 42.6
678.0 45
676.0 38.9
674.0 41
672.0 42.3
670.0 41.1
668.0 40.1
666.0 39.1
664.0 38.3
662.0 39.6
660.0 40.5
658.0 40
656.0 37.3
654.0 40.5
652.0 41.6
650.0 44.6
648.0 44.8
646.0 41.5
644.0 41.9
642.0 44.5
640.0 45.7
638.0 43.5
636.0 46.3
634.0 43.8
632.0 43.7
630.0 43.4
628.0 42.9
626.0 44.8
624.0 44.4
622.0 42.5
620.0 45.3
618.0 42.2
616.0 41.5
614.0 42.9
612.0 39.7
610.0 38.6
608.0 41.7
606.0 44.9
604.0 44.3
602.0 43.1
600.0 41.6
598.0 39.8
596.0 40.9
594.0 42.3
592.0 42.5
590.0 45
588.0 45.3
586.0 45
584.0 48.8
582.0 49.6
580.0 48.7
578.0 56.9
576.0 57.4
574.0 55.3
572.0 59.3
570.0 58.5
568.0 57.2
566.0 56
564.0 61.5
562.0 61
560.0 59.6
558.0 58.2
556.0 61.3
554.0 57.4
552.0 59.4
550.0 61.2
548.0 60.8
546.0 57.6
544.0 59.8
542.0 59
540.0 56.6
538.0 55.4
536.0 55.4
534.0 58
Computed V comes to 1.9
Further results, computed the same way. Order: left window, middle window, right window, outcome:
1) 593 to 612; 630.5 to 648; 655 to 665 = -1.7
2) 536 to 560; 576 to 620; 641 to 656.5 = 5.4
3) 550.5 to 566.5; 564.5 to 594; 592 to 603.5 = -0.8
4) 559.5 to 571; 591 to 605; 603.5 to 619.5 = 1.4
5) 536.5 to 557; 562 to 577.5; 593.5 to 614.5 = -1.8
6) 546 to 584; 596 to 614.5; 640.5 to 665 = 3.1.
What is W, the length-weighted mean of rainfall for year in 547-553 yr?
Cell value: 60.5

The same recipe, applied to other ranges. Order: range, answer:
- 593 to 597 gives 41.6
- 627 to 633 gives 43.3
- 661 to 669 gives 39.3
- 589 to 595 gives 43.3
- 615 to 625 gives 43.2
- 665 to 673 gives 40.7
